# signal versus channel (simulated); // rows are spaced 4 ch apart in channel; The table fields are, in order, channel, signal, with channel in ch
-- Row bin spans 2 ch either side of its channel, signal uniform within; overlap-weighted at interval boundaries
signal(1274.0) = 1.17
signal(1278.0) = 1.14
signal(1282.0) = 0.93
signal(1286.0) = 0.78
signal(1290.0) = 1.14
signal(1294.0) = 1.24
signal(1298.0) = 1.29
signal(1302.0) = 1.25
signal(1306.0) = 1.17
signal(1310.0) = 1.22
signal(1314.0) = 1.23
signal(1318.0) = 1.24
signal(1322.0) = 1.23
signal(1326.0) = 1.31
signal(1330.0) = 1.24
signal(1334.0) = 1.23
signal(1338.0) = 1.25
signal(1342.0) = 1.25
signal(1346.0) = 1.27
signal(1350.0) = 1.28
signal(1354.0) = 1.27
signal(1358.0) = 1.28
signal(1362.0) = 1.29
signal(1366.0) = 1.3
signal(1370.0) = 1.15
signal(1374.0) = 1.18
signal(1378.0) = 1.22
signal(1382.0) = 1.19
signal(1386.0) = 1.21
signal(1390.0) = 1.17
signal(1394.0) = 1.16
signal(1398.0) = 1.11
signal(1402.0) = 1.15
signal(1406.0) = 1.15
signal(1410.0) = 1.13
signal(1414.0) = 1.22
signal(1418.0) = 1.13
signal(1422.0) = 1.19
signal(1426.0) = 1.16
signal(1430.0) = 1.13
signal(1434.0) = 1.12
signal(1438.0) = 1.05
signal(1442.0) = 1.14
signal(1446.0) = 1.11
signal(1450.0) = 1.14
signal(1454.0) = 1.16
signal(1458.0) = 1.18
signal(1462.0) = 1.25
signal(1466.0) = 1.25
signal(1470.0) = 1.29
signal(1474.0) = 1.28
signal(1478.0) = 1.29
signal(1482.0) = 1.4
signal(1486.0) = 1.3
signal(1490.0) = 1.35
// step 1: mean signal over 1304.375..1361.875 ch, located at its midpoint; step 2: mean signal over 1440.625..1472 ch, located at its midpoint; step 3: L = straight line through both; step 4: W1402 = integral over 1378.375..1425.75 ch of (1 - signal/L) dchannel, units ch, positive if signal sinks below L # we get 2.0 ch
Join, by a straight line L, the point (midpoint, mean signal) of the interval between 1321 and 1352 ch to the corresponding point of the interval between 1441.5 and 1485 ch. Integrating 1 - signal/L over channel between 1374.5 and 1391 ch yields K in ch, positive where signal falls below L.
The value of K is 0.67 ch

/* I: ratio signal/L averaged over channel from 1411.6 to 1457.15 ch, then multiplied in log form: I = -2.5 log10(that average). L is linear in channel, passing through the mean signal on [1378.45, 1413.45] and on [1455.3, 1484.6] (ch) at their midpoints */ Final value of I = 0.07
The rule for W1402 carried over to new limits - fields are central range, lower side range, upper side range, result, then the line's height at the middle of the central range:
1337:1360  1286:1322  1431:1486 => -1.3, 1.2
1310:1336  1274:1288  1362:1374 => -3.4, 1.1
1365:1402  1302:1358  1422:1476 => 1.0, 1.21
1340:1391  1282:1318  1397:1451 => -4.0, 1.15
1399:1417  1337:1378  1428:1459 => 0.3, 1.18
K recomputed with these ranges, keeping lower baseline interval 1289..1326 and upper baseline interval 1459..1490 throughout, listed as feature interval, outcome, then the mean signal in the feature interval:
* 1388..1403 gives 1.4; 1.15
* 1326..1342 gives -0.1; 1.25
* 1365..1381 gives 0.6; 1.21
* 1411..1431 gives 1.7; 1.17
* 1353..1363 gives -0.2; 1.28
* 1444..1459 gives 1.6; 1.15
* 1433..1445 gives 1.7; 1.1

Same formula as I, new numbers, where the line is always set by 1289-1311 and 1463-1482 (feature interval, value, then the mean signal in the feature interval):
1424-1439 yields 0.14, 1.12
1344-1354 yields -0.03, 1.27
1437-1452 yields 0.15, 1.11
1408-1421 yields 0.09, 1.16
